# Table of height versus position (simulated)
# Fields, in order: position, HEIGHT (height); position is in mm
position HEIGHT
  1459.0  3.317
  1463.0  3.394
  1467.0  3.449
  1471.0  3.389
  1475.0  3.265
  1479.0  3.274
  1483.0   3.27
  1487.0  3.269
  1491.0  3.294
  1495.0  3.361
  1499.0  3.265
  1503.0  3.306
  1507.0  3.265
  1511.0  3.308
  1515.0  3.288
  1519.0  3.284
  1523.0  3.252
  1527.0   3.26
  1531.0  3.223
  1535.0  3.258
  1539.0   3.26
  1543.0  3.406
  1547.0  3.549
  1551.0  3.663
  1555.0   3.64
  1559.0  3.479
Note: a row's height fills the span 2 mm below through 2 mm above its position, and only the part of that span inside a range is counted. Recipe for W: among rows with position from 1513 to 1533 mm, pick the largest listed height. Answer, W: 3.288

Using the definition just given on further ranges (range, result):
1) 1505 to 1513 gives 3.308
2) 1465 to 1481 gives 3.449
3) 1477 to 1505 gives 3.361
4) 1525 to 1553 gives 3.663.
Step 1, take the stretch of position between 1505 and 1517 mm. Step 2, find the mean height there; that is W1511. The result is 3.29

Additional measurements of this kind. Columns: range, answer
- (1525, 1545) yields 3.28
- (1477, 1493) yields 3.28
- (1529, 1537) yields 3.24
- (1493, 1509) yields 3.3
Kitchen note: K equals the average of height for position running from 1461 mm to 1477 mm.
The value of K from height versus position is 3.37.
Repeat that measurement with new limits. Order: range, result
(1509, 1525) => 3.28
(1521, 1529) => 3.26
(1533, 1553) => 3.43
